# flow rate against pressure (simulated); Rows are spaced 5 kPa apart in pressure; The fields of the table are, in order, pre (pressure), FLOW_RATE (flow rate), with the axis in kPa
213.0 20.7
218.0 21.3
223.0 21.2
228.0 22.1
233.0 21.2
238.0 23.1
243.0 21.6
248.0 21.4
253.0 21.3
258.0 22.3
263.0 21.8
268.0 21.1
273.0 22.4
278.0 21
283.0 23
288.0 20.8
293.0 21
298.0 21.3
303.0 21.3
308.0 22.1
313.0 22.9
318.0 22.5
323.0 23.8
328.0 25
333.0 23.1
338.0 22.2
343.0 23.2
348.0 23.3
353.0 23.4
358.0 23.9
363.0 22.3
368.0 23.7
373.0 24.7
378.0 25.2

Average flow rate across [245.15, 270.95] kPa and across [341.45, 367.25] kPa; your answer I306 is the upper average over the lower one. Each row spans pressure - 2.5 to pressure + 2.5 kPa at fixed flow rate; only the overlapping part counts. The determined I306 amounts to 1.08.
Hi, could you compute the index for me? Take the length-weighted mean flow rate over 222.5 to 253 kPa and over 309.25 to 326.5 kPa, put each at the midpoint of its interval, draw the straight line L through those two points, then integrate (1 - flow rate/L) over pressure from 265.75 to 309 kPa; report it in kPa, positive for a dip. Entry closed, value 2.0 kPa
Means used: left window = 21.8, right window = 23.1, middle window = 21.5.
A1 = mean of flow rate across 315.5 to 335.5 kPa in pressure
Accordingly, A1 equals 23.6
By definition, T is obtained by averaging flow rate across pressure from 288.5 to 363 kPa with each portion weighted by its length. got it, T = 22.7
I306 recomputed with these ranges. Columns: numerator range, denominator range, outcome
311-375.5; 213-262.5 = 1.08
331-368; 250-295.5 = 1.07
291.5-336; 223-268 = 1.04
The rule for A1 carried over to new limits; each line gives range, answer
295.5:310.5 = 21.6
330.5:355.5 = 23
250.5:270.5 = 21.6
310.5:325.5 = 23.1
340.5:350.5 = 23.2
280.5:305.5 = 21.5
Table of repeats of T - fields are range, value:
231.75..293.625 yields 21.7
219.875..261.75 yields 21.8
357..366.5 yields 23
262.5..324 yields 21.9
